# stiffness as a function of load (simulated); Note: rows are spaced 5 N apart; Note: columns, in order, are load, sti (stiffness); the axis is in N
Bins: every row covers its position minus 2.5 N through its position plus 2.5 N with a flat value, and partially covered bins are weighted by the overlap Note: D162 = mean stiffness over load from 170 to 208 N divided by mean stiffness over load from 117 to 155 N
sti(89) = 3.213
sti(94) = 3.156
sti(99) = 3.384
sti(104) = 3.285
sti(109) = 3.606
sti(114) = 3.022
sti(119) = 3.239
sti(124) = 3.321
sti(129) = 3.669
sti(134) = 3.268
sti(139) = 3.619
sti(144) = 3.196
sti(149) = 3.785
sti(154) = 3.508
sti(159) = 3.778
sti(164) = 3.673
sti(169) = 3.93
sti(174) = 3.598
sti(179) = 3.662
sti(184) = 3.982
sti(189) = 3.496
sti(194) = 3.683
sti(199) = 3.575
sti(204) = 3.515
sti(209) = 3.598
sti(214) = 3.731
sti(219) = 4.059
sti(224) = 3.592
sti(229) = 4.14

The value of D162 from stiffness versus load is 1.1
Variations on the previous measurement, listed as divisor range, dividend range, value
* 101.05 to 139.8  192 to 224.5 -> 1.09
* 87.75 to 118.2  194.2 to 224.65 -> 1.12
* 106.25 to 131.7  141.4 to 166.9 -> 1.07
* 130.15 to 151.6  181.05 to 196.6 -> 1.07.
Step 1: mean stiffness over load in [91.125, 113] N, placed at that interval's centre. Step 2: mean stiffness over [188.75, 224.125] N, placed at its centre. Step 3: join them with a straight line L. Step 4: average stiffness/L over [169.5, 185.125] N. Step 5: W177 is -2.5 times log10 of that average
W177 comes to -0.05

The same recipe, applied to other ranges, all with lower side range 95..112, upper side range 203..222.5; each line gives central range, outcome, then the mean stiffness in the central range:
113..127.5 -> 0.06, 3.24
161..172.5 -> -0.06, 3.78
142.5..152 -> 0.00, 3.52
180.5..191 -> -0.03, 3.74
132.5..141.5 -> 0.01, 3.46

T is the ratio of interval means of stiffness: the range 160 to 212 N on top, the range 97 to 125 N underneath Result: 1.1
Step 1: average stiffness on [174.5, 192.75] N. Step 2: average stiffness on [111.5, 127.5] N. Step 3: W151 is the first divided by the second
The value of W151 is 1.15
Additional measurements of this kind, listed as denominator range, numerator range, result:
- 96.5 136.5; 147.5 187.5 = 1.11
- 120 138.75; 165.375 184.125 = 1.10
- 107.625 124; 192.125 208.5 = 1.10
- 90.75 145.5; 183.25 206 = 1.09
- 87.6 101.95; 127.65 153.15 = 1.08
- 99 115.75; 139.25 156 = 1.06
